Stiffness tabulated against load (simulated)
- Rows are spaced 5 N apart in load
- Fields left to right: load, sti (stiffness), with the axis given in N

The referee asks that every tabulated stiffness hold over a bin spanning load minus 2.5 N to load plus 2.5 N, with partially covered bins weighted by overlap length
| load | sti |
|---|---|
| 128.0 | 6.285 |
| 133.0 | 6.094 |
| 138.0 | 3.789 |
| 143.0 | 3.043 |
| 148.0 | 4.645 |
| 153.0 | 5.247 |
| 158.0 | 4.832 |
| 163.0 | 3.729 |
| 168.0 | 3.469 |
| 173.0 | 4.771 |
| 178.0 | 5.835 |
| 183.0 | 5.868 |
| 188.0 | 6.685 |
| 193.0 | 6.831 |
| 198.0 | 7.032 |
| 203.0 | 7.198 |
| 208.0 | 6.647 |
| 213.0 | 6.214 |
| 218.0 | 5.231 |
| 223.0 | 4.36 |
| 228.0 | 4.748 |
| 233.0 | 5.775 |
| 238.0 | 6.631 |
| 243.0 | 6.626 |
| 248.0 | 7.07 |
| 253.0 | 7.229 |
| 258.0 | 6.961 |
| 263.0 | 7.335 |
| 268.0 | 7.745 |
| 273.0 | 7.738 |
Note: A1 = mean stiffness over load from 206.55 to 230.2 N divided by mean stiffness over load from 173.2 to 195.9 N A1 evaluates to 0.9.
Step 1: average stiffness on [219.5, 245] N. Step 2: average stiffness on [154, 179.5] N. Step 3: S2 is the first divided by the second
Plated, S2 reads 1.24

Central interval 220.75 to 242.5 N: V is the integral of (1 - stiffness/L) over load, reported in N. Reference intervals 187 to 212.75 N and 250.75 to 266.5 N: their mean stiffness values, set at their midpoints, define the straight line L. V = 4.8 N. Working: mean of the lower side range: 6.83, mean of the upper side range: 7.21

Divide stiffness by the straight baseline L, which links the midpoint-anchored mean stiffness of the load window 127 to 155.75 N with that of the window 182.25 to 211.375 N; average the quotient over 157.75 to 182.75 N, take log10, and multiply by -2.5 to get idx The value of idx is 0.25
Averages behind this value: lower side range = 4.78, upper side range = 6.75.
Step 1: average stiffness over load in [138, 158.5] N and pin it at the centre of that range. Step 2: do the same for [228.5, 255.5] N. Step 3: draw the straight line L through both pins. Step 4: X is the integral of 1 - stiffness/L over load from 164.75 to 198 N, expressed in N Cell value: -3.3 N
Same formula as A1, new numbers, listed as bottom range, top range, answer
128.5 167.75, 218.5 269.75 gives 1.41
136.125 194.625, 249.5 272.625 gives 1.51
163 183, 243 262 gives 1.49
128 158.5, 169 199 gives 1.27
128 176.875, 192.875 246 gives 1.34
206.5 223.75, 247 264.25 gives 1.26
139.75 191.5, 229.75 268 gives 1.41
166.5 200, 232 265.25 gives 1.17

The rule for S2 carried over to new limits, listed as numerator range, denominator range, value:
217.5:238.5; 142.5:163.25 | 1.17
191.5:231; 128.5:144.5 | 1.30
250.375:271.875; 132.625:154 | 1.68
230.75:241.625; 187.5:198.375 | 0.91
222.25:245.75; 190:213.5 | 0.84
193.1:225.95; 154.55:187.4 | 1.26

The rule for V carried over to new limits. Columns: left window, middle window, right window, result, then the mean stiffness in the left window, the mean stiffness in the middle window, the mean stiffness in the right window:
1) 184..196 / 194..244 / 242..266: 5.78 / 6.66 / 6.05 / 7.08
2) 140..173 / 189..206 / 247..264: -4.92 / 4.2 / 6.98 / 7.14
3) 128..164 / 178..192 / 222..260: -2.53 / 4.64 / 6.26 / 6.24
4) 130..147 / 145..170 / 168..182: 1.79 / 4.4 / 4.38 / 5.04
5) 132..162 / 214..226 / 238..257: 2.45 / 4.49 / 4.97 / 6.93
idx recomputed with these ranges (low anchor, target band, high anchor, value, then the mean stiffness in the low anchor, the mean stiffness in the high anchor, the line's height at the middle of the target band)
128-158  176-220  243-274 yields -0.09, 4.73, 7.27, 5.94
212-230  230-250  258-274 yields -0.06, 5.06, 7.49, 6.09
